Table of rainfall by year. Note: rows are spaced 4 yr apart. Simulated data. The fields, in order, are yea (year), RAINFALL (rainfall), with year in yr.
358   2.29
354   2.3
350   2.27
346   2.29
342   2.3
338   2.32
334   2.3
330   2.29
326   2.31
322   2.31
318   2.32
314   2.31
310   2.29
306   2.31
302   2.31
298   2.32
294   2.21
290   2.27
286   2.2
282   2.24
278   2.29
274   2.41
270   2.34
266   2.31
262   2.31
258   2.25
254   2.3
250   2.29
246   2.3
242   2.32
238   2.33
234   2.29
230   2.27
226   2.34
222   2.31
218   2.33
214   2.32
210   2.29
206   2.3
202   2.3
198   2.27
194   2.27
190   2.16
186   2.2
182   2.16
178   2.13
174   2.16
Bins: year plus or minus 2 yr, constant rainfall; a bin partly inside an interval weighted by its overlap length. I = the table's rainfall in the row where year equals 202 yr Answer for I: 2.3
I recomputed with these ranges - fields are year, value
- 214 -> 2.32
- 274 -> 2.41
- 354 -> 2.3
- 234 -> 2.29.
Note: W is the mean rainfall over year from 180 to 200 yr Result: 2.21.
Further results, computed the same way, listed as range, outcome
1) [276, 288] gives 2.24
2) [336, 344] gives 2.31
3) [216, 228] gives 2.33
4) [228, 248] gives 2.3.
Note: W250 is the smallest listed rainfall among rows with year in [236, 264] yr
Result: 2.25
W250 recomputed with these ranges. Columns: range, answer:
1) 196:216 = 2.27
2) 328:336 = 2.29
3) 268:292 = 2.2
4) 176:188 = 2.13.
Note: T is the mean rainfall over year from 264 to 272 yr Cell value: 2.33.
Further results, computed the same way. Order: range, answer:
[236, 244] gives 2.33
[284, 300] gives 2.25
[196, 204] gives 2.29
